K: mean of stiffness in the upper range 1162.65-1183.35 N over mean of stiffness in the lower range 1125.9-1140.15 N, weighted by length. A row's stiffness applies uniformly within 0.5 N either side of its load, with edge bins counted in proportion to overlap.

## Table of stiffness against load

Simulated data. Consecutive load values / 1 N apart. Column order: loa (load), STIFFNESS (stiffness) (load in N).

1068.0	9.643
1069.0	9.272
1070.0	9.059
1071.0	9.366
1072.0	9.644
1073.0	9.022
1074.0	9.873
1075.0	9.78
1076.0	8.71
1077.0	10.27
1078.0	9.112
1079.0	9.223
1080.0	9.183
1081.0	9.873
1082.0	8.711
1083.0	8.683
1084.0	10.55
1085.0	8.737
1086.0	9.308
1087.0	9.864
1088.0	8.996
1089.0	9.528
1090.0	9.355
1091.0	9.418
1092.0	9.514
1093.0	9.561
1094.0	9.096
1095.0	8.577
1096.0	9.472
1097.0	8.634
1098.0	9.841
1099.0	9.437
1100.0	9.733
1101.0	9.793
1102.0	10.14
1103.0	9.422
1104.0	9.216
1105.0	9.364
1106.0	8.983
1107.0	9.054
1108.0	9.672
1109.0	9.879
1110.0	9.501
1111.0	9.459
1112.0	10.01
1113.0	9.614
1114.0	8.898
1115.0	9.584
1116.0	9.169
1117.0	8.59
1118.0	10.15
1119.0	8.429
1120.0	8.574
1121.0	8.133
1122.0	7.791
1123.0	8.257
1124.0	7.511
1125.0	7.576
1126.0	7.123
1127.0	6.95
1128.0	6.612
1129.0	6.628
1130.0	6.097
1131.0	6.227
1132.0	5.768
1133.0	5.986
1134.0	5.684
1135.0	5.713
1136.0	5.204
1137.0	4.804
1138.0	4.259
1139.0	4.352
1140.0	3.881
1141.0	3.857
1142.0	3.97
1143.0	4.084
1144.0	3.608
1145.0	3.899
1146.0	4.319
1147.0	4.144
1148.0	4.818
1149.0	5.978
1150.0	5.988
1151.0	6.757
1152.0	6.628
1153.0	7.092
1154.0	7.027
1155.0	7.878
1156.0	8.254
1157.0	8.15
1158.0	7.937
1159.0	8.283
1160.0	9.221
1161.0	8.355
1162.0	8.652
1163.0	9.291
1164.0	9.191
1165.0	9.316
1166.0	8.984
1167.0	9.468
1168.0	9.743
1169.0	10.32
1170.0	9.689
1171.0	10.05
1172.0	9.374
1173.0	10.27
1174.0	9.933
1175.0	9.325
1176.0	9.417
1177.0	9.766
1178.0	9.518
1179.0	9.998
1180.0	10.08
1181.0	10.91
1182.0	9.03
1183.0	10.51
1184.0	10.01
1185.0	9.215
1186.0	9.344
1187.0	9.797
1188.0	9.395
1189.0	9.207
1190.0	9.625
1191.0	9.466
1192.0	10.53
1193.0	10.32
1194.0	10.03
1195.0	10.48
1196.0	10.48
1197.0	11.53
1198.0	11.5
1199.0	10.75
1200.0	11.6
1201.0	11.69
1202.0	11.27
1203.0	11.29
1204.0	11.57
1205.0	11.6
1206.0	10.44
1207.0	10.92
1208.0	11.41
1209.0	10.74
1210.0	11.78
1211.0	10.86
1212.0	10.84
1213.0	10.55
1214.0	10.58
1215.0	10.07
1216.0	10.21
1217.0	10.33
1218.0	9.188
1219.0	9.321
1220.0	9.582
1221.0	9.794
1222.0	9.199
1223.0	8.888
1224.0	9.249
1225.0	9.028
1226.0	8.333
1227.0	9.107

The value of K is 1.71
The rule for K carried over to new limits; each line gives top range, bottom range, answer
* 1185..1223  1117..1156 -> 1.69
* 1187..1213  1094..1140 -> 1.34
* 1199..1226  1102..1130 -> 1.21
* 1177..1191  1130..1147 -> 2.05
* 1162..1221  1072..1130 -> 1.13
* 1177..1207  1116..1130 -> 1.32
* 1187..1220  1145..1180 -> 1.28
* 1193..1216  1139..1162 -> 1.79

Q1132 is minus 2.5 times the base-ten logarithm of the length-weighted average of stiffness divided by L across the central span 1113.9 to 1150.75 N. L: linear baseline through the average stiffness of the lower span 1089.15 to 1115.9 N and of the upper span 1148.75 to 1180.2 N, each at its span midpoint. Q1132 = 0.41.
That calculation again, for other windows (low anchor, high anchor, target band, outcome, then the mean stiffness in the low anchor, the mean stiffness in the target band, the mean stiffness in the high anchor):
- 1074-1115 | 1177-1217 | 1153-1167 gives 0.19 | 9.41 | 8.49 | 10.5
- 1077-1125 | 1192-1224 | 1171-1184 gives 0.04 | 9.22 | 9.86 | 10.6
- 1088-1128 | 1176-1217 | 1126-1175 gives 0.37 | 9.02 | 6.96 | 10.5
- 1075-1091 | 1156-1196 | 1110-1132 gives 0.16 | 9.36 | 8.14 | 9.54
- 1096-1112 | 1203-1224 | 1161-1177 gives 0.06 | 9.49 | 9.51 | 10.4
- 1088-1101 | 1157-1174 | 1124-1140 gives 0.49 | 9.35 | 5.92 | 9.25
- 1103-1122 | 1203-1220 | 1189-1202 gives -0.02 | 9.2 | 10.6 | 10.6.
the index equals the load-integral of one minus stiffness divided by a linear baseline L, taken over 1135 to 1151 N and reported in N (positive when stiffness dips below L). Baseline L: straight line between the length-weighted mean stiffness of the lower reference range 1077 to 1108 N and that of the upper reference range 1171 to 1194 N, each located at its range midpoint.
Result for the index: 8.36 N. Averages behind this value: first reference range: 9.37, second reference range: 9.79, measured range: 4.59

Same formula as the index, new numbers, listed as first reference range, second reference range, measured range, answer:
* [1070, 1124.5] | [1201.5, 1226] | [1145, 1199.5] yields 5.6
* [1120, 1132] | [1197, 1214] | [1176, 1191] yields 0.5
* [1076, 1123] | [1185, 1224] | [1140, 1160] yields 7.9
